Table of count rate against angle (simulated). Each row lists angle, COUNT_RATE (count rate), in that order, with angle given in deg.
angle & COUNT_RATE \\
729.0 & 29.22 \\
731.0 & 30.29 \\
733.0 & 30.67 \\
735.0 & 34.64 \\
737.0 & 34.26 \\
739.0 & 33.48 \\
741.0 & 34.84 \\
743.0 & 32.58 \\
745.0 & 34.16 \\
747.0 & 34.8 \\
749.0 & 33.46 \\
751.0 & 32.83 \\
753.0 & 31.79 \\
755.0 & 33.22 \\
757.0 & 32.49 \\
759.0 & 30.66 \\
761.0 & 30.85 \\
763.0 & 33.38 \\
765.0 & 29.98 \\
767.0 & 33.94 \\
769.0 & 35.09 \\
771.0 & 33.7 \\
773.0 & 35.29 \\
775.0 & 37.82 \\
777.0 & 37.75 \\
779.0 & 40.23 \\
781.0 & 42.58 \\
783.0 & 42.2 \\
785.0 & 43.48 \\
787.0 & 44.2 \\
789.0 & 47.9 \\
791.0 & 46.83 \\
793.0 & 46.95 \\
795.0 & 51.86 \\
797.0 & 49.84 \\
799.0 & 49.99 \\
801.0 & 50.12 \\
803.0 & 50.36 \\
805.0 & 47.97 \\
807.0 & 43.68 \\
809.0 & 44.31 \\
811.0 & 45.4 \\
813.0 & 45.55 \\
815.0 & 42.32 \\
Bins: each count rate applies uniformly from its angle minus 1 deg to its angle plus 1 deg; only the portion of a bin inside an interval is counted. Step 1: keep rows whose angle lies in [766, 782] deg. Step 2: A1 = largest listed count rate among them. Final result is 42.58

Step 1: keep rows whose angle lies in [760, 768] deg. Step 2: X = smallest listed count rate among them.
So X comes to 29.98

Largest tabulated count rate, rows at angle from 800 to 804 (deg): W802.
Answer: 50.36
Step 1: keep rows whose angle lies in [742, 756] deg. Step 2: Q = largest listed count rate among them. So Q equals 34.8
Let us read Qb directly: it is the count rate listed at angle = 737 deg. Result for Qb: 34.26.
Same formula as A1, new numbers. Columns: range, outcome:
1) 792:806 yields 51.86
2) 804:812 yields 47.97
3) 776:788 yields 44.2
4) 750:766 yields 33.38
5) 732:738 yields 34.64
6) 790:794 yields 46.95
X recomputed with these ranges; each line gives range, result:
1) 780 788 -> 42.2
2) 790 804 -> 46.83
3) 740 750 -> 32.58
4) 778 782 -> 40.23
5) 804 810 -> 43.68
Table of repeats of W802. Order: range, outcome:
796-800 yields 49.99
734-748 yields 34.84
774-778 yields 37.82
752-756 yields 33.22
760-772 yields 35.09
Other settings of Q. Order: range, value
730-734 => 30.67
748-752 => 33.46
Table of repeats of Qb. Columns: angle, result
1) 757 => 32.49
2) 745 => 34.16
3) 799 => 49.99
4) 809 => 44.31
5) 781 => 42.58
